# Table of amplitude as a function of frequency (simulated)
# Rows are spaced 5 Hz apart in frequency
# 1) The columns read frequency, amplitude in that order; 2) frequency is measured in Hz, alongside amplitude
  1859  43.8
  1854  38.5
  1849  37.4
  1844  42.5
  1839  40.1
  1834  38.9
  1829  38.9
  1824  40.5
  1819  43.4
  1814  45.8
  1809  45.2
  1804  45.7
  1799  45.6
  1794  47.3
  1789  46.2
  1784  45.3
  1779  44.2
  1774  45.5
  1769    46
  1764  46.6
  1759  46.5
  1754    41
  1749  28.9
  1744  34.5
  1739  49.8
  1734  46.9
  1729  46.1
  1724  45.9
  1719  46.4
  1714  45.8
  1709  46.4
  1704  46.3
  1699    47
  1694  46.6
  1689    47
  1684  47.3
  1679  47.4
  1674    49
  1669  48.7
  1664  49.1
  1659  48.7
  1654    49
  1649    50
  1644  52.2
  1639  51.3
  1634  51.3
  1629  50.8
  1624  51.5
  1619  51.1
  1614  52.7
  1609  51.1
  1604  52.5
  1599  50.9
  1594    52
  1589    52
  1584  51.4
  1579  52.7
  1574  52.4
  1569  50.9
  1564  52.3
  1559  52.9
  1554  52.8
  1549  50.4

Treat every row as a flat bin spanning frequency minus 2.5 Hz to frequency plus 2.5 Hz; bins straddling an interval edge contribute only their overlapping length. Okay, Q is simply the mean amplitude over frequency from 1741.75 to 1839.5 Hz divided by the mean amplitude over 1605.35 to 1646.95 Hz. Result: 0.8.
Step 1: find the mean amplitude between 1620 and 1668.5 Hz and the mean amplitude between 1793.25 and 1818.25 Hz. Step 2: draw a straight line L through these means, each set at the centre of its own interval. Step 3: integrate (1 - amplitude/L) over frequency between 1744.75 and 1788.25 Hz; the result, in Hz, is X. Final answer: 3.7 Hz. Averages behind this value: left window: 50.4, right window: 45.6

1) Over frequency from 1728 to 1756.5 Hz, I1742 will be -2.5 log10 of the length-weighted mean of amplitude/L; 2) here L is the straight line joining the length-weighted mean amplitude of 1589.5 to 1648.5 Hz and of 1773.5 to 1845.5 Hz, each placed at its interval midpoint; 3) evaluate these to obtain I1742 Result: 0.137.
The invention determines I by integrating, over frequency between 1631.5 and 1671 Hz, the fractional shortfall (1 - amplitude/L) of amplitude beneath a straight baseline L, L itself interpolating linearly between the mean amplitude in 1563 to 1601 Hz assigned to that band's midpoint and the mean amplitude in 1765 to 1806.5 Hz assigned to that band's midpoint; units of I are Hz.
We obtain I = -0.2 Hz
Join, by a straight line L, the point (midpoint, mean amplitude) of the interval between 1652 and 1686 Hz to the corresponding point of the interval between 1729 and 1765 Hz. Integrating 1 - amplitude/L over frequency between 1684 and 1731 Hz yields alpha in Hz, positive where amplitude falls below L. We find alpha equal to -1.2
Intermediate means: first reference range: 48.5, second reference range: 42.1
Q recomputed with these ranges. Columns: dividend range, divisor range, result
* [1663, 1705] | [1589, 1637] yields 0.92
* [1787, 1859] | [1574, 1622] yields 0.82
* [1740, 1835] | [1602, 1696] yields 0.86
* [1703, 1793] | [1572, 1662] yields 0.86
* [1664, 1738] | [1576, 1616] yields 0.91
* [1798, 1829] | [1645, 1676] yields 0.89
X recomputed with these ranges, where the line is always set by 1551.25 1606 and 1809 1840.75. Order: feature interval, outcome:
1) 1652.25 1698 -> -0.1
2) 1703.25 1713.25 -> 0.1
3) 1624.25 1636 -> -0.3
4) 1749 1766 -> 0.8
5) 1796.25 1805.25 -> -0.6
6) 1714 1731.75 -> -0.1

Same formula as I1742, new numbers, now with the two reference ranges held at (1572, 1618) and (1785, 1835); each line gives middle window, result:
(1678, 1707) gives 0.032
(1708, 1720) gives 0.032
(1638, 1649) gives -0.027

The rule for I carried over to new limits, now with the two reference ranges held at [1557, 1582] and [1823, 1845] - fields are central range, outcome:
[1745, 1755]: 2.3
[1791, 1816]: -2.7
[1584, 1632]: -1.1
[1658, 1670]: -0.3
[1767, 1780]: -0.8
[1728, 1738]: -0.5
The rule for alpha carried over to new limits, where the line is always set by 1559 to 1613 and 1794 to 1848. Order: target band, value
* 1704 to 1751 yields 2.73 Hz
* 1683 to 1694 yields 0.20 Hz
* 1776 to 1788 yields -0.20 Hz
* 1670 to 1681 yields 0.02 Hz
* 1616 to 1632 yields -0.25 Hz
